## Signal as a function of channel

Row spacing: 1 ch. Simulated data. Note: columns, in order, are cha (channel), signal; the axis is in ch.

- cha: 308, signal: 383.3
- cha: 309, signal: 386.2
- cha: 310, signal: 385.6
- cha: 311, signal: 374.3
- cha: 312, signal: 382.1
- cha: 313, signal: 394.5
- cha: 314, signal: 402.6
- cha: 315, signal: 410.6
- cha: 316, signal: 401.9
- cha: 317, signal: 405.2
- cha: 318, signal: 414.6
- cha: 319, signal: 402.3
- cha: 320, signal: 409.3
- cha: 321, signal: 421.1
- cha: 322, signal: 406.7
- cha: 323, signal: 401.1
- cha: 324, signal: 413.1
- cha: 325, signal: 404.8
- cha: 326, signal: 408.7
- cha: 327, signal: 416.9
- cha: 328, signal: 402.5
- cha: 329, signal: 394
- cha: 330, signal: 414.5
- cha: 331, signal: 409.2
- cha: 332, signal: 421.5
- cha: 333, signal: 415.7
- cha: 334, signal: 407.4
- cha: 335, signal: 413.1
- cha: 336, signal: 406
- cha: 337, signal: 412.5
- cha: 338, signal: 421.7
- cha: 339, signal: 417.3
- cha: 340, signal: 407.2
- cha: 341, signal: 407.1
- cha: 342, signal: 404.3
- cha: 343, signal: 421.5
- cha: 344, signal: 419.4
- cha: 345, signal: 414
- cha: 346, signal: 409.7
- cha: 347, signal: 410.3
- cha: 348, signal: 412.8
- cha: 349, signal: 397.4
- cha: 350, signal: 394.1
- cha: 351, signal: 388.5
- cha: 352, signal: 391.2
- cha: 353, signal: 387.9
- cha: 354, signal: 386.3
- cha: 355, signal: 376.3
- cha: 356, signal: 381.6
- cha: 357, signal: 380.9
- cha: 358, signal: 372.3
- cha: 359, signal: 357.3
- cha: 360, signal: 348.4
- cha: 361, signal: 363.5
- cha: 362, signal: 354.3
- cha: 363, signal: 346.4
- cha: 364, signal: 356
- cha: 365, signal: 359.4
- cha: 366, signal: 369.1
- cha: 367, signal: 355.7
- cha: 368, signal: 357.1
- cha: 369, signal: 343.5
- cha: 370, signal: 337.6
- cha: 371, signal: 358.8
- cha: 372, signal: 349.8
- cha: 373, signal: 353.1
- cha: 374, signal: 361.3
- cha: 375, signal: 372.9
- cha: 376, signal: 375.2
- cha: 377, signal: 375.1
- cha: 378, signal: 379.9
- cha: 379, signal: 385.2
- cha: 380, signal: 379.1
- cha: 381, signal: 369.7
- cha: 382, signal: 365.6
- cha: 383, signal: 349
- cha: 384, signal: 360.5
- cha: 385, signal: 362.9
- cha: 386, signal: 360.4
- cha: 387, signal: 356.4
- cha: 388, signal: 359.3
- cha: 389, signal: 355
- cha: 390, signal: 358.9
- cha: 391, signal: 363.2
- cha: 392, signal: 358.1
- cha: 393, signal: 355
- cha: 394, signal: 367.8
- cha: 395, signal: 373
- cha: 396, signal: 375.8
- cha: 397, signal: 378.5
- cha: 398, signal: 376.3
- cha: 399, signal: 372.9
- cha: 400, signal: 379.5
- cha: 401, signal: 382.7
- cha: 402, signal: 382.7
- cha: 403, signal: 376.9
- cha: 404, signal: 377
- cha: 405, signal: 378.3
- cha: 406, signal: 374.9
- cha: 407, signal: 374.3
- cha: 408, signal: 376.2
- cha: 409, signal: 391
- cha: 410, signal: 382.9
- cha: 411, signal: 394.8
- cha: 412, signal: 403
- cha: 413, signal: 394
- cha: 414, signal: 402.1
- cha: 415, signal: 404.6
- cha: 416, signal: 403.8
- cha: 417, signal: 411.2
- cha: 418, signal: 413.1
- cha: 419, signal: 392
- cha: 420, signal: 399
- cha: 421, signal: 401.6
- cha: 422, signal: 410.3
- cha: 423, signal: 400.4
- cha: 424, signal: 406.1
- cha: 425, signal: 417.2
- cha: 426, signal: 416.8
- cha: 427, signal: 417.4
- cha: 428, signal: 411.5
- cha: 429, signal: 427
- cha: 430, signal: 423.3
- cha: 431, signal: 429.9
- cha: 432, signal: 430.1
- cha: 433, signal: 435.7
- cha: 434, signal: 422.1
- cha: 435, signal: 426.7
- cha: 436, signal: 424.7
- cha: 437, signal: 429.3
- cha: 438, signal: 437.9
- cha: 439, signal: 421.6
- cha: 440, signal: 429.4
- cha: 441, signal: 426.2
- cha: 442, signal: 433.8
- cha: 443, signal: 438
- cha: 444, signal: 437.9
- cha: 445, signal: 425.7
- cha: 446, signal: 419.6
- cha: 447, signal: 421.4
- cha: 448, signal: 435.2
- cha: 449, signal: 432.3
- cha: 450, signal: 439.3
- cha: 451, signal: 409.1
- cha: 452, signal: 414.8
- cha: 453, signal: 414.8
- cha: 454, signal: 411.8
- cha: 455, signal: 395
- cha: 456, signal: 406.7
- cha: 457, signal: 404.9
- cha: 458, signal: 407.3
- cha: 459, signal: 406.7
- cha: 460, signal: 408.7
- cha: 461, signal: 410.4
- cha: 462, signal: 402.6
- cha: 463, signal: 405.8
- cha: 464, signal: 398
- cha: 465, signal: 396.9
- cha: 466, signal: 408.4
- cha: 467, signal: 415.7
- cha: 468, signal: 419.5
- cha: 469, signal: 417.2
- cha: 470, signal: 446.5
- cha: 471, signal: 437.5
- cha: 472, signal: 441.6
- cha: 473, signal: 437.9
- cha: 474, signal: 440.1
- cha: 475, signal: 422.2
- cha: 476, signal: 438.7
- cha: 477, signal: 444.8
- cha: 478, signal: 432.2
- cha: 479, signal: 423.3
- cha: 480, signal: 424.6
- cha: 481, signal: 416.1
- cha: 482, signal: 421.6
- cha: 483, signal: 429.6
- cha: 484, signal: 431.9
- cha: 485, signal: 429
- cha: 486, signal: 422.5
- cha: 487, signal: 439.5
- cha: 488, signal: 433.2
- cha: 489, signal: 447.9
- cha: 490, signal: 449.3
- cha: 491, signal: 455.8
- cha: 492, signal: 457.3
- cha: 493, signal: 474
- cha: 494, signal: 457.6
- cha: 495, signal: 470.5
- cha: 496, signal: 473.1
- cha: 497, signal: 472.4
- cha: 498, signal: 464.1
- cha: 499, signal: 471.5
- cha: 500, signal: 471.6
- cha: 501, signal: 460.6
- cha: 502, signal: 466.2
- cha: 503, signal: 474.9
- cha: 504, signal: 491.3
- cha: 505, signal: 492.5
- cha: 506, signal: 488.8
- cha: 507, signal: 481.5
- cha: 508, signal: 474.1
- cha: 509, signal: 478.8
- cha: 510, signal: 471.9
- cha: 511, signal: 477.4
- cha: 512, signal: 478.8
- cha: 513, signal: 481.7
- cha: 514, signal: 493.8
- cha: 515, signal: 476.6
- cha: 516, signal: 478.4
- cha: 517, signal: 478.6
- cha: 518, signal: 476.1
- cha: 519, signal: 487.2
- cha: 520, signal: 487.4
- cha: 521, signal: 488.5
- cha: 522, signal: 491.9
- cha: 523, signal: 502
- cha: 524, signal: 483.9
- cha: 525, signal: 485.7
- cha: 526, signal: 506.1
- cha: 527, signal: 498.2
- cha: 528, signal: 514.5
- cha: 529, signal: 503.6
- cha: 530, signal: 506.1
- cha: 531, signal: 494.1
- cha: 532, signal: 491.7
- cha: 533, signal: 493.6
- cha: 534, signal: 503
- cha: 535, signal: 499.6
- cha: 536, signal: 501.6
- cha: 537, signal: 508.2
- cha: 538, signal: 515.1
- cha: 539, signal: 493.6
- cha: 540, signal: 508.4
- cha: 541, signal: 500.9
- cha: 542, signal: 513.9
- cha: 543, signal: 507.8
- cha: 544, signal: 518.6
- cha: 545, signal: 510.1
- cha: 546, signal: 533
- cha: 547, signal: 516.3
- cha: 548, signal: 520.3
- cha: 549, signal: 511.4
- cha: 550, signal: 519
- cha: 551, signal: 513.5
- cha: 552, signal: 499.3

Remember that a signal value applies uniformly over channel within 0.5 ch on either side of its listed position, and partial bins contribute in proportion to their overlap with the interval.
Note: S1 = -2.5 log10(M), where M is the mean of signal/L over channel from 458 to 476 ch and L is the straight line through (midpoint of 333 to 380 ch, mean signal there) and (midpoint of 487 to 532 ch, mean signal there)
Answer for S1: 0.08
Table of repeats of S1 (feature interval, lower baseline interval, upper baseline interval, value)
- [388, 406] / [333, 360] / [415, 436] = 0.11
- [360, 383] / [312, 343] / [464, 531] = 0.17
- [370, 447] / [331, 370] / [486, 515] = 0.08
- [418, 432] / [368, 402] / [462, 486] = -0.06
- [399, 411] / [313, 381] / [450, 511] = 0.09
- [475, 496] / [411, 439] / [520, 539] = 0.06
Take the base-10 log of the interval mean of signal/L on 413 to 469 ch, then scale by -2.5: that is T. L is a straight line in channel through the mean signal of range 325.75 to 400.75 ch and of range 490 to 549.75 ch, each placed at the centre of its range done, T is 0.05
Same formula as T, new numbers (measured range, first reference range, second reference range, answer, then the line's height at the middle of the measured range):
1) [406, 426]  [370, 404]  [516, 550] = -0.01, 394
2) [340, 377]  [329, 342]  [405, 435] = 0.09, 410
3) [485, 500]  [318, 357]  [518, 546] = 0.06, 481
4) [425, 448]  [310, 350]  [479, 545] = 0.05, 448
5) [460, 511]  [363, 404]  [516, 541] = 0.03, 457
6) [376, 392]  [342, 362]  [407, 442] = 0.10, 399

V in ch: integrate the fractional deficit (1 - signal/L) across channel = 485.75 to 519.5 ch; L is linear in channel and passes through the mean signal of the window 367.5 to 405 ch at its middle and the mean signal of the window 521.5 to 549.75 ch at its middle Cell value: 0.30 ch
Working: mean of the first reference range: 366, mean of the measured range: 470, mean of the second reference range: 505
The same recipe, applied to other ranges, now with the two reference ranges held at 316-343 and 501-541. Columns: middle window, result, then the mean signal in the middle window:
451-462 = 1.3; 408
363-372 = 1.5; 354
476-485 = 0.8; 429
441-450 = 0.5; 431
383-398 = 2.5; 363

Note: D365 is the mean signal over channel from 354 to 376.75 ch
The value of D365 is 361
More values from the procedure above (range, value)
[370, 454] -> 395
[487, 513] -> 469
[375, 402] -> 369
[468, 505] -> 447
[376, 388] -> 368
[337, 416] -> 378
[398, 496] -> 417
